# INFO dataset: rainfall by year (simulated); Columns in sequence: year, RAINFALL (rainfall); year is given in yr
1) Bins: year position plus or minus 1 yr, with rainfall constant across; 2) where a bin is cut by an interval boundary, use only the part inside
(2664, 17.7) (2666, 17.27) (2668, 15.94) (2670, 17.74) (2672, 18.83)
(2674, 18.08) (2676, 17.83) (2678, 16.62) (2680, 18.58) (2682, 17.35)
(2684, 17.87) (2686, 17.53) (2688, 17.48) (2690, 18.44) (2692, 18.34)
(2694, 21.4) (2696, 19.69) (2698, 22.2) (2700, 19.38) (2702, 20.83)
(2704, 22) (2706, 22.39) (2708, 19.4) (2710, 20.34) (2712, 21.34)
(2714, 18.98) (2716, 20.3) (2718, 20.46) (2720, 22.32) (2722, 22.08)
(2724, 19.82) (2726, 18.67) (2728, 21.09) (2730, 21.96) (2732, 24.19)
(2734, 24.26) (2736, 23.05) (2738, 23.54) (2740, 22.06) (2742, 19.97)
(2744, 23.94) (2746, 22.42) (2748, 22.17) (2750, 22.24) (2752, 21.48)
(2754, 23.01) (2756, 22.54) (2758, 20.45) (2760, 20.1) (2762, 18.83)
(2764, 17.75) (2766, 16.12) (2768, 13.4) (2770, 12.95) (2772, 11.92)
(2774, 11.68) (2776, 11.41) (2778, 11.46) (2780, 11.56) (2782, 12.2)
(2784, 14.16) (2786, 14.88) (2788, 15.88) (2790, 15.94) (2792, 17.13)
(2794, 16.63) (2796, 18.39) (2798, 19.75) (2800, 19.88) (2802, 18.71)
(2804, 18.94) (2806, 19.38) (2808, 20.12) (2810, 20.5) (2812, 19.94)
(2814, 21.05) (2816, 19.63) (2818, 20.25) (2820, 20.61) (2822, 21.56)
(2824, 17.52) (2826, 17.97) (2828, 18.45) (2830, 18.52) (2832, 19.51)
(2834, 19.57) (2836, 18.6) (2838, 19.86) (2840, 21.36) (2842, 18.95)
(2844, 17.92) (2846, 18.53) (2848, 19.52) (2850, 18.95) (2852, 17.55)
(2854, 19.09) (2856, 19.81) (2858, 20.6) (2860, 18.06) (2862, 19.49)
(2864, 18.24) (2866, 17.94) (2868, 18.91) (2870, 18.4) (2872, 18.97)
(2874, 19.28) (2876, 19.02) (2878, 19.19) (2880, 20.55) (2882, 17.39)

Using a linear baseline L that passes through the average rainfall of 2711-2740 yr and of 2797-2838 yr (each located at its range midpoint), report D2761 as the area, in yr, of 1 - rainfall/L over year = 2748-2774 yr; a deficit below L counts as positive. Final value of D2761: 3.2 yr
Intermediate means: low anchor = 21.6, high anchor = 19.5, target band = 18.3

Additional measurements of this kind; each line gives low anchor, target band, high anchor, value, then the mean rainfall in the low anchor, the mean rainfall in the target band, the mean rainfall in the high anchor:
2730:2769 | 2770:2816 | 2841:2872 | 8.5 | 21.2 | 16.4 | 18.8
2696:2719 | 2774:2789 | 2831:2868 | 5.2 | 20.6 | 13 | 19.1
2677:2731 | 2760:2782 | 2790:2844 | 6.3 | 19.9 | 13.9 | 19.2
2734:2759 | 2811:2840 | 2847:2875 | 0.6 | 22.3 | 19.6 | 18.9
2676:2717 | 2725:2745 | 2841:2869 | -3.1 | 19.5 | 22.3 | 18.8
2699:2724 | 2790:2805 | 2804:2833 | 1.2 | 20.8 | 18.3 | 19.6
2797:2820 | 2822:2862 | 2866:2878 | 0.6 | 19.9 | 19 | 18.9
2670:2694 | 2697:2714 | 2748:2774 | -2.6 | 18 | 20.9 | 18.3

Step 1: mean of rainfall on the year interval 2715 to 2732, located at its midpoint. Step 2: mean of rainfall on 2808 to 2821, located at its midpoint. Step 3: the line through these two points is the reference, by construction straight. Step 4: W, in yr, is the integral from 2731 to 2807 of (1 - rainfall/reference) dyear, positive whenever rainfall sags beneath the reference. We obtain 8.9 yr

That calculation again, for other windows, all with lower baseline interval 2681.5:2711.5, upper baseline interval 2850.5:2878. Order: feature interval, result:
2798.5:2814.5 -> -0.5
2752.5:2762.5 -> -0.9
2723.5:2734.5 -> -1.2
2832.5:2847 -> -0.2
